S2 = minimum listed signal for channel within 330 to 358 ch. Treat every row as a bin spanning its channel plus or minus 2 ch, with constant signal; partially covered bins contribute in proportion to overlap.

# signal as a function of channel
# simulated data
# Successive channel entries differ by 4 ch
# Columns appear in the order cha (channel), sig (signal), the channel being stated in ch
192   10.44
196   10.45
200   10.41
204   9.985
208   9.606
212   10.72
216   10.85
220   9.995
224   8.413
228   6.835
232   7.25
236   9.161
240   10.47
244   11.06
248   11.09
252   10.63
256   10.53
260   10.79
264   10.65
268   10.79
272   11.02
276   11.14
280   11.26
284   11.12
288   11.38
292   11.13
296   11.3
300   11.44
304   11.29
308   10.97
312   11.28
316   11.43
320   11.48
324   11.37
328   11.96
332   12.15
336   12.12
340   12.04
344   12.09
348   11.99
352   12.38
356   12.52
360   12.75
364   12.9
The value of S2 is 11.99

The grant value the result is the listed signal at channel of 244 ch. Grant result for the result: 11.06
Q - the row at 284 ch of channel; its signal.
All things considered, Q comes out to 11.12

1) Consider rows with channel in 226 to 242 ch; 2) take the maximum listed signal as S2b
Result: 10.47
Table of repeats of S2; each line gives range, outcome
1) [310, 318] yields 11.28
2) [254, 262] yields 10.53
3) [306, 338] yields 10.97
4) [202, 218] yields 9.606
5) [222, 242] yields 6.835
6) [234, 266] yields 9.161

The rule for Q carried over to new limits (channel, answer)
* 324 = 11.37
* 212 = 10.72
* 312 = 11.28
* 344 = 12.09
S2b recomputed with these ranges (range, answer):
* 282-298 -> 11.38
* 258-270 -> 10.79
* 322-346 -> 12.15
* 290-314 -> 11.44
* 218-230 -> 9.995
